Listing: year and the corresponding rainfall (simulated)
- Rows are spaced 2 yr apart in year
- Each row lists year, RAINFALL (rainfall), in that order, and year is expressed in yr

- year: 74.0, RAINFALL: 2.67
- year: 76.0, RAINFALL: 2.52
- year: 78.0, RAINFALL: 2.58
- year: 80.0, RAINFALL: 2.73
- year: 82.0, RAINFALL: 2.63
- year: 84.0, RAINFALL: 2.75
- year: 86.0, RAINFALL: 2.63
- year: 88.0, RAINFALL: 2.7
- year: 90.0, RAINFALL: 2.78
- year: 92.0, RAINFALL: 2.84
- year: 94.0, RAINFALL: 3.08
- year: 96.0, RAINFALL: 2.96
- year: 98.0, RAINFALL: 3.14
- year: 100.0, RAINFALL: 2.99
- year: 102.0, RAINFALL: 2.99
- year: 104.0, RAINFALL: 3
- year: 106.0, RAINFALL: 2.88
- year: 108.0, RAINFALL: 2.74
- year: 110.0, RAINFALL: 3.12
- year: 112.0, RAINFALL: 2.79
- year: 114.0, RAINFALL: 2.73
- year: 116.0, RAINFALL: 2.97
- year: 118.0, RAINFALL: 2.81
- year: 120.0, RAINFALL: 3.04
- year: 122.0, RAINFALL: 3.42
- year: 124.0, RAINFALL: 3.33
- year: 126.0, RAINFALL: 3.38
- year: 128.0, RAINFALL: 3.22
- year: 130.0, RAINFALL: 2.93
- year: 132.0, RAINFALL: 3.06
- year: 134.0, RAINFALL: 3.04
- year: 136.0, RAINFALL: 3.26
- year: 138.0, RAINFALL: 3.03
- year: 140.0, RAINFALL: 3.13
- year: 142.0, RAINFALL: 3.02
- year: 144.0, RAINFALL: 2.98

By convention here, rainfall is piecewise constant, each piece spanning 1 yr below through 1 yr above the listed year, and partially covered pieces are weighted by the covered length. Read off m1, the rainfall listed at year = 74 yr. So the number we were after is 2.67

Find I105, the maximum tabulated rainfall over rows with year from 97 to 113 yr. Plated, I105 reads 3.14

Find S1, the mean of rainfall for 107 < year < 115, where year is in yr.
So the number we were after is 2.85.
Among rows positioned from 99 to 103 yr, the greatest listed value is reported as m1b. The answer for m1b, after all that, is 2.99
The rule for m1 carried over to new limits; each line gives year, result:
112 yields 2.79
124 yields 3.33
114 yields 2.73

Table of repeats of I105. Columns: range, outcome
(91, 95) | 3.08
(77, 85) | 2.75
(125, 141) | 3.38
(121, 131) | 3.42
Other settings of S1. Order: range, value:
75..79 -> 2.55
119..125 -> 3.26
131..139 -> 3.1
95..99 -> 3.05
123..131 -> 3.21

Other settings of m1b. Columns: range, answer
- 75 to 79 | 2.58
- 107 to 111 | 3.12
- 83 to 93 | 2.84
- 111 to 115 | 2.79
